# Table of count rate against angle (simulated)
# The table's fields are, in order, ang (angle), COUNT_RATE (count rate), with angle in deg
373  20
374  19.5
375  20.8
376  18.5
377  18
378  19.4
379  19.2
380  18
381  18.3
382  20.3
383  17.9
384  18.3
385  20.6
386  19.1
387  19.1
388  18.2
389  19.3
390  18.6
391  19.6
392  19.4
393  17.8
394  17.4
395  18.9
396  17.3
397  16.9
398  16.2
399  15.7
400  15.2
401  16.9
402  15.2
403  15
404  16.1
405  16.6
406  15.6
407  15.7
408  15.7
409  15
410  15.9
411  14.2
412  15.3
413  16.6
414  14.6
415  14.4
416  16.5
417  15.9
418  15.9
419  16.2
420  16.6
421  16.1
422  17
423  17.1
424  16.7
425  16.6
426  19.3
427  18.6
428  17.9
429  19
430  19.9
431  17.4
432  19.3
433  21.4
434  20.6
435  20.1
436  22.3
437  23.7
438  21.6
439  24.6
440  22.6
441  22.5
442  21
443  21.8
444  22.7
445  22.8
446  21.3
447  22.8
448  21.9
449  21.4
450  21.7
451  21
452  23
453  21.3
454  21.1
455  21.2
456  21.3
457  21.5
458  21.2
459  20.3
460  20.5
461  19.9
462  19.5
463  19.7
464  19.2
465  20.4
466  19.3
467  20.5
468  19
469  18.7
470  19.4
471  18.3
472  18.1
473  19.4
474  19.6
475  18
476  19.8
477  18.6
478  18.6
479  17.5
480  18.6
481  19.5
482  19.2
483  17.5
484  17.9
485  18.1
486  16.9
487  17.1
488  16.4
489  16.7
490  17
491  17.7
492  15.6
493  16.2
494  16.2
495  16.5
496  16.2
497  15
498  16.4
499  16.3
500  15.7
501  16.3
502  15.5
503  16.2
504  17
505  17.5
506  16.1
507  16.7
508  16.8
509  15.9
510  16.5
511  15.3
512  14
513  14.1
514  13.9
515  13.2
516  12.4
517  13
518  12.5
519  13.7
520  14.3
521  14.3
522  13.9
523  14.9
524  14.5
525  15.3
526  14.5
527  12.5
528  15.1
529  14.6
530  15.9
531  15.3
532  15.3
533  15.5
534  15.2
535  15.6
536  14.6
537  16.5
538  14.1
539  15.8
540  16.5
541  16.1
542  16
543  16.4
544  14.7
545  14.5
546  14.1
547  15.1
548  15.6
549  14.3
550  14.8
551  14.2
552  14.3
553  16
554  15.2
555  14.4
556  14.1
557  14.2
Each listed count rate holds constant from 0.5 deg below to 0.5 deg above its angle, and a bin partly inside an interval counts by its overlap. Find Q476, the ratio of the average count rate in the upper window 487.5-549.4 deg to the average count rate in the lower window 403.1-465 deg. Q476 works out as 0.80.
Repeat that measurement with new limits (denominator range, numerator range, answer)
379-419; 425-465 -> 1.23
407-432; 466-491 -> 1.10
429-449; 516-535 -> 0.67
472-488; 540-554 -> 0.83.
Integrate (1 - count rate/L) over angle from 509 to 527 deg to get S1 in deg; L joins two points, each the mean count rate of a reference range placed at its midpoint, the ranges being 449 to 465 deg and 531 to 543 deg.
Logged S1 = 2.9 deg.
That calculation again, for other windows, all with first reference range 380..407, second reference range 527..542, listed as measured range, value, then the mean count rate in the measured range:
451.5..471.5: -4.5 deg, 20.3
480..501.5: -1.1 deg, 16.9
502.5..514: -0.1 deg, 15.9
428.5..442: -3.3 deg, 21.1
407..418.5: 1.2 deg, 15.5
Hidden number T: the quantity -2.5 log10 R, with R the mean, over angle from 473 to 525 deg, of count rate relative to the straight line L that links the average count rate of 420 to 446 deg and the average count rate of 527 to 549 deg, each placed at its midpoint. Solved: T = 0.06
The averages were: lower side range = 20.1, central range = 16.2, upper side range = 15.3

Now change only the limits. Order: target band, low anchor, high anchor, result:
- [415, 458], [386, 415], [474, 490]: -0.16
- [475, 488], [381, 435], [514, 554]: -0.15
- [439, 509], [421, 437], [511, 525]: -0.16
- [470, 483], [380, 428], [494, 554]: -0.18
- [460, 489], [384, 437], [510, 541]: -0.18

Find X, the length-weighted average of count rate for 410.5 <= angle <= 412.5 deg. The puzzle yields 14.8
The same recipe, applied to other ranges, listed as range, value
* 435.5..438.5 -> 22.5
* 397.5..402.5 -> 15.8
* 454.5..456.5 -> 21.2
